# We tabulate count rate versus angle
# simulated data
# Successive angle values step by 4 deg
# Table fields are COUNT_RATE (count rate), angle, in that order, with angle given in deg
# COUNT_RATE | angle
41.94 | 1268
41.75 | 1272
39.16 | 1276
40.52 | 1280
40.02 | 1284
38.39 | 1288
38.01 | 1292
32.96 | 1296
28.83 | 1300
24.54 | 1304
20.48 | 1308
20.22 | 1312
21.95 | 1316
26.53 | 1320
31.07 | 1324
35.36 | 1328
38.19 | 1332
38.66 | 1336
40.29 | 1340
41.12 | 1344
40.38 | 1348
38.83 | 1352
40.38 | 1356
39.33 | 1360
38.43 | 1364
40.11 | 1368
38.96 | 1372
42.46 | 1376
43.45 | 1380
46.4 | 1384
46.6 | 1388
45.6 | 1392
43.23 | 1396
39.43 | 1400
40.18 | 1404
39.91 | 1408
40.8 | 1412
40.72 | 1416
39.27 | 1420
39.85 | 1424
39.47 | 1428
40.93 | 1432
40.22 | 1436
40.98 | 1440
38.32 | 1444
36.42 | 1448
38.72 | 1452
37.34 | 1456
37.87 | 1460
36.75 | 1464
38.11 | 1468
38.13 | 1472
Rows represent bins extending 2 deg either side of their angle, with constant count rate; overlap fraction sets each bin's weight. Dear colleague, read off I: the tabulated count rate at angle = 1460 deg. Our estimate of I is 37.87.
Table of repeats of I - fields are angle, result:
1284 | 40.02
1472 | 38.13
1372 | 38.96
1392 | 45.6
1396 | 43.23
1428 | 39.47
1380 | 43.45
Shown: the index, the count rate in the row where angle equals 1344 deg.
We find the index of 41.12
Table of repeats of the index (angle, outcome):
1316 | 21.95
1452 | 38.72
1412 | 40.8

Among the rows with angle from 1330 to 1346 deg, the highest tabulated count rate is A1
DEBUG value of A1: 41.12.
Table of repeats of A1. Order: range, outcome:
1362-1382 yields 43.45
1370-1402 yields 46.6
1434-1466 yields 40.98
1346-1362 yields 40.38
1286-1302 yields 38.39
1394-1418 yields 43.23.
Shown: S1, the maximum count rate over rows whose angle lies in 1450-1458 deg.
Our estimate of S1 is 38.72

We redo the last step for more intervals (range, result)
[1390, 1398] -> 45.6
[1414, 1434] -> 40.93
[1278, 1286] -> 40.52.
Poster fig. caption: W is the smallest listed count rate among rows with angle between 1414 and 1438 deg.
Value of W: 39.27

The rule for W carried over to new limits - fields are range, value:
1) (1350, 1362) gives 38.83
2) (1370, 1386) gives 38.96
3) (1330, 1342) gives 38.19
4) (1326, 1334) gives 35.36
